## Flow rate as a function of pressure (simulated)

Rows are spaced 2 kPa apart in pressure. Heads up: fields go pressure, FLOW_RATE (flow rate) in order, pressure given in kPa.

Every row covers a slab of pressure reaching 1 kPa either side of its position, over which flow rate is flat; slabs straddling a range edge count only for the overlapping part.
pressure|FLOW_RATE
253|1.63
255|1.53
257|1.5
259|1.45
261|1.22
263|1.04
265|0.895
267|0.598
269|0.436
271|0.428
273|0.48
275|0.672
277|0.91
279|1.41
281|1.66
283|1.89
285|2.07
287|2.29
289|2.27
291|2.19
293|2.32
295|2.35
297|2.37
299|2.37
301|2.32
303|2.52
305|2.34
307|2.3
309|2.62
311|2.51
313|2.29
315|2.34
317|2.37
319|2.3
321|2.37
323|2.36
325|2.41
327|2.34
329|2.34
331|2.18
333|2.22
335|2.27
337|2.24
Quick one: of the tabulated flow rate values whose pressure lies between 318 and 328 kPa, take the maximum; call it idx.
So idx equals 2.41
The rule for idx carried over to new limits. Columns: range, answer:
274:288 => 2.29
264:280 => 1.41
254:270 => 1.53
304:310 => 2.62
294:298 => 2.37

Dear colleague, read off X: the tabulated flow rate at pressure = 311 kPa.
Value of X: 2.51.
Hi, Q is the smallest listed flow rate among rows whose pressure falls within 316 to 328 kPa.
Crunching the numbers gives 2.3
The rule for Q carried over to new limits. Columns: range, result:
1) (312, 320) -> 2.29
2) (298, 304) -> 2.32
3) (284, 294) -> 2.07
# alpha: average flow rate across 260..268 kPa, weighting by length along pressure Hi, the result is 0.938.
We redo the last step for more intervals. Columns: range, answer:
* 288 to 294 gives 2.26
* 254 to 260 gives 1.49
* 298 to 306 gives 2.39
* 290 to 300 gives 2.32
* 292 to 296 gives 2.33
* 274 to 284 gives 1.31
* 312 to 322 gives 2.33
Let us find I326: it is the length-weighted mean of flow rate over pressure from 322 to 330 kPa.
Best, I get 2.36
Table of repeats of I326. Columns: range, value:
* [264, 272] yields 0.589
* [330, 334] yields 2.2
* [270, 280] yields 0.78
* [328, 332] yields 2.26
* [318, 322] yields 2.33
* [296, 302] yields 2.35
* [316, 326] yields 2.36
